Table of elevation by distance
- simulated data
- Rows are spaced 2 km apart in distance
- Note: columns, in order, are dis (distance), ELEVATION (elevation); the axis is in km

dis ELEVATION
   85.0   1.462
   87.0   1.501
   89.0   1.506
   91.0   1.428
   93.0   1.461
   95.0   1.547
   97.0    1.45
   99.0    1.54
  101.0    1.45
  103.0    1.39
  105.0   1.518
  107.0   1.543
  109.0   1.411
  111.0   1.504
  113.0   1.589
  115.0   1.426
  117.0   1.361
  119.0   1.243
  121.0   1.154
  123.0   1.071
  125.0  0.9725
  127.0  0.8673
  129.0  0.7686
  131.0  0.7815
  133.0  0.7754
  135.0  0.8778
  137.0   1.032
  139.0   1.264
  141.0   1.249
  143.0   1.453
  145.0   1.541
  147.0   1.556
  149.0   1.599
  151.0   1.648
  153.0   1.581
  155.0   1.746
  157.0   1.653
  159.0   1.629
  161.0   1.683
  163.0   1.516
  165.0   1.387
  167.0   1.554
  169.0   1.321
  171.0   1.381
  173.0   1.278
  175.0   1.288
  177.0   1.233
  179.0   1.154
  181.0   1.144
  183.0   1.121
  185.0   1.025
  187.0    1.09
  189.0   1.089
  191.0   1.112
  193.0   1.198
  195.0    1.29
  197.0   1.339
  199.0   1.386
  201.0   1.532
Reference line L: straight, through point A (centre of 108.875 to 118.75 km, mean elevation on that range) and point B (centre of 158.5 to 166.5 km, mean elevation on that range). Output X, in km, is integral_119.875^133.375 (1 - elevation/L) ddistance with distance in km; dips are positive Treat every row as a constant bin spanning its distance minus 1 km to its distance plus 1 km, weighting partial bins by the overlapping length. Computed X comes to 5.0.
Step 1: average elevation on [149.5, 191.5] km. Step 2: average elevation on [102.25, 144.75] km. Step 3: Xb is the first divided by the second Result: 1.1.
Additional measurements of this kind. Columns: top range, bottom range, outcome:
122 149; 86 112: 0.75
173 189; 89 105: 0.78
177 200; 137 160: 0.78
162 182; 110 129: 1.09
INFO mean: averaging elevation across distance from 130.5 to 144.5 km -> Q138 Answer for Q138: 1.09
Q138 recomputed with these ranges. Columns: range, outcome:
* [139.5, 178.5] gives 1.48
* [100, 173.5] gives 1.35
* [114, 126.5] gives 1.19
